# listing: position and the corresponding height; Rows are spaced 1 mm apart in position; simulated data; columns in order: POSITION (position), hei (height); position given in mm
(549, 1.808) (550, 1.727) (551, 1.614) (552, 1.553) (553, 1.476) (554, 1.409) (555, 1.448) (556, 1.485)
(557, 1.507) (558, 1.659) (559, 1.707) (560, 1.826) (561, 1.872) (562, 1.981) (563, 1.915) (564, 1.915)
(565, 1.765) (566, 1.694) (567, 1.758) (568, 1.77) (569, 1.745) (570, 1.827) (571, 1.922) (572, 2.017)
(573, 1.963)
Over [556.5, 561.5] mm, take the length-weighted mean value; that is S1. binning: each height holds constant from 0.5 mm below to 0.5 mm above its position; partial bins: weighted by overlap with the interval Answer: 1.71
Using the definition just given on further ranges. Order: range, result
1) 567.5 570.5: 1.78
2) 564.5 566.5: 1.73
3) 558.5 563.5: 1.86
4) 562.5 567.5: 1.81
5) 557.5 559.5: 1.68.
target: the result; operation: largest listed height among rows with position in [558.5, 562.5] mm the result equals 1.981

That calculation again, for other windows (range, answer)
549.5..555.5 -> 1.727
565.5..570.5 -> 1.827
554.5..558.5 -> 1.659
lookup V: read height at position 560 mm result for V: 1.826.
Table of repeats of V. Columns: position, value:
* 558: 1.659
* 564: 1.915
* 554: 1.409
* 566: 1.694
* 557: 1.507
